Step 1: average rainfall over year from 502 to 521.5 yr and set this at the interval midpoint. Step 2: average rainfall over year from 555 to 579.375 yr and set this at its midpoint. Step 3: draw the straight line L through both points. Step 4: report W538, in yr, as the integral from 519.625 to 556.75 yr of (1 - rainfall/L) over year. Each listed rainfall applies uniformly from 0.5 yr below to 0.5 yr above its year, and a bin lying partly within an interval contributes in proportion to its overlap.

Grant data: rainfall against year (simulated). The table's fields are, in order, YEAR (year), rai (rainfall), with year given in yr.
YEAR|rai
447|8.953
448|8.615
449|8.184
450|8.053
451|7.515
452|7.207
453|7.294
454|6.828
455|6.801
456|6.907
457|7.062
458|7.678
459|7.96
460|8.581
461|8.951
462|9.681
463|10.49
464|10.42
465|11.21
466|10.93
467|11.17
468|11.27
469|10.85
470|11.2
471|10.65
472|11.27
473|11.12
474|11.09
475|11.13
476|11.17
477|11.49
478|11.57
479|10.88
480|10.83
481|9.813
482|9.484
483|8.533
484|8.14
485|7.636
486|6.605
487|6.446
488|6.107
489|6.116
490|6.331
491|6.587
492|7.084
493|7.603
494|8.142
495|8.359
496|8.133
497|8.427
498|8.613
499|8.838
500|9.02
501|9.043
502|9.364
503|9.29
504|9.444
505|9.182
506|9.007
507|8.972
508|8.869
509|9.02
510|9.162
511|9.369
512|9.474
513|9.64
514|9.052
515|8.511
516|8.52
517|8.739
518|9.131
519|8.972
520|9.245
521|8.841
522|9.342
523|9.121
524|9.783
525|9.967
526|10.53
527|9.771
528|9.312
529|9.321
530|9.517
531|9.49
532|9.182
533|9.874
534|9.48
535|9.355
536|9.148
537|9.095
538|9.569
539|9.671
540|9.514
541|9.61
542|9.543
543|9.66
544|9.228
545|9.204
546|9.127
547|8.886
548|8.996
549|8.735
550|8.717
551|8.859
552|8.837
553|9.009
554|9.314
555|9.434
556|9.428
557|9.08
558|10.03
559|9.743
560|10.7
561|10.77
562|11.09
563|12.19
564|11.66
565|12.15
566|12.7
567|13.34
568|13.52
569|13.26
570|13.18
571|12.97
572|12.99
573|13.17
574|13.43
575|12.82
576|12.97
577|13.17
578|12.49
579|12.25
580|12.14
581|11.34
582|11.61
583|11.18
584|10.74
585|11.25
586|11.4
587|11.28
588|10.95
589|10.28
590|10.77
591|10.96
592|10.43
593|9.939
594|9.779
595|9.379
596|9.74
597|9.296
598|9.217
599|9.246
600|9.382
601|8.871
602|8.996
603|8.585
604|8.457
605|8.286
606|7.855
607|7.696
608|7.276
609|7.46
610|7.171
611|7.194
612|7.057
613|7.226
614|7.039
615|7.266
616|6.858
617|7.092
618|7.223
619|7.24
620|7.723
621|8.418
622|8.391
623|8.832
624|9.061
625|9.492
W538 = 3.9 yr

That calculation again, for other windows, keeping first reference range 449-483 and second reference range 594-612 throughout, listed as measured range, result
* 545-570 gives -4.49 yr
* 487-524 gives 2.85 yr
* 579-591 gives -3.60 yr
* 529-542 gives -0.61 yr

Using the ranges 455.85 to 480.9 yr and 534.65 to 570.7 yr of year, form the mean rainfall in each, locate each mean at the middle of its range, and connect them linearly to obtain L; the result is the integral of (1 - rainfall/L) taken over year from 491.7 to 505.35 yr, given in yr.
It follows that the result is 2.15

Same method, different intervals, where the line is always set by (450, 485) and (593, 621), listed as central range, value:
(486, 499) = 2.7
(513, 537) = -0.9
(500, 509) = 0.1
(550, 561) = -1.0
